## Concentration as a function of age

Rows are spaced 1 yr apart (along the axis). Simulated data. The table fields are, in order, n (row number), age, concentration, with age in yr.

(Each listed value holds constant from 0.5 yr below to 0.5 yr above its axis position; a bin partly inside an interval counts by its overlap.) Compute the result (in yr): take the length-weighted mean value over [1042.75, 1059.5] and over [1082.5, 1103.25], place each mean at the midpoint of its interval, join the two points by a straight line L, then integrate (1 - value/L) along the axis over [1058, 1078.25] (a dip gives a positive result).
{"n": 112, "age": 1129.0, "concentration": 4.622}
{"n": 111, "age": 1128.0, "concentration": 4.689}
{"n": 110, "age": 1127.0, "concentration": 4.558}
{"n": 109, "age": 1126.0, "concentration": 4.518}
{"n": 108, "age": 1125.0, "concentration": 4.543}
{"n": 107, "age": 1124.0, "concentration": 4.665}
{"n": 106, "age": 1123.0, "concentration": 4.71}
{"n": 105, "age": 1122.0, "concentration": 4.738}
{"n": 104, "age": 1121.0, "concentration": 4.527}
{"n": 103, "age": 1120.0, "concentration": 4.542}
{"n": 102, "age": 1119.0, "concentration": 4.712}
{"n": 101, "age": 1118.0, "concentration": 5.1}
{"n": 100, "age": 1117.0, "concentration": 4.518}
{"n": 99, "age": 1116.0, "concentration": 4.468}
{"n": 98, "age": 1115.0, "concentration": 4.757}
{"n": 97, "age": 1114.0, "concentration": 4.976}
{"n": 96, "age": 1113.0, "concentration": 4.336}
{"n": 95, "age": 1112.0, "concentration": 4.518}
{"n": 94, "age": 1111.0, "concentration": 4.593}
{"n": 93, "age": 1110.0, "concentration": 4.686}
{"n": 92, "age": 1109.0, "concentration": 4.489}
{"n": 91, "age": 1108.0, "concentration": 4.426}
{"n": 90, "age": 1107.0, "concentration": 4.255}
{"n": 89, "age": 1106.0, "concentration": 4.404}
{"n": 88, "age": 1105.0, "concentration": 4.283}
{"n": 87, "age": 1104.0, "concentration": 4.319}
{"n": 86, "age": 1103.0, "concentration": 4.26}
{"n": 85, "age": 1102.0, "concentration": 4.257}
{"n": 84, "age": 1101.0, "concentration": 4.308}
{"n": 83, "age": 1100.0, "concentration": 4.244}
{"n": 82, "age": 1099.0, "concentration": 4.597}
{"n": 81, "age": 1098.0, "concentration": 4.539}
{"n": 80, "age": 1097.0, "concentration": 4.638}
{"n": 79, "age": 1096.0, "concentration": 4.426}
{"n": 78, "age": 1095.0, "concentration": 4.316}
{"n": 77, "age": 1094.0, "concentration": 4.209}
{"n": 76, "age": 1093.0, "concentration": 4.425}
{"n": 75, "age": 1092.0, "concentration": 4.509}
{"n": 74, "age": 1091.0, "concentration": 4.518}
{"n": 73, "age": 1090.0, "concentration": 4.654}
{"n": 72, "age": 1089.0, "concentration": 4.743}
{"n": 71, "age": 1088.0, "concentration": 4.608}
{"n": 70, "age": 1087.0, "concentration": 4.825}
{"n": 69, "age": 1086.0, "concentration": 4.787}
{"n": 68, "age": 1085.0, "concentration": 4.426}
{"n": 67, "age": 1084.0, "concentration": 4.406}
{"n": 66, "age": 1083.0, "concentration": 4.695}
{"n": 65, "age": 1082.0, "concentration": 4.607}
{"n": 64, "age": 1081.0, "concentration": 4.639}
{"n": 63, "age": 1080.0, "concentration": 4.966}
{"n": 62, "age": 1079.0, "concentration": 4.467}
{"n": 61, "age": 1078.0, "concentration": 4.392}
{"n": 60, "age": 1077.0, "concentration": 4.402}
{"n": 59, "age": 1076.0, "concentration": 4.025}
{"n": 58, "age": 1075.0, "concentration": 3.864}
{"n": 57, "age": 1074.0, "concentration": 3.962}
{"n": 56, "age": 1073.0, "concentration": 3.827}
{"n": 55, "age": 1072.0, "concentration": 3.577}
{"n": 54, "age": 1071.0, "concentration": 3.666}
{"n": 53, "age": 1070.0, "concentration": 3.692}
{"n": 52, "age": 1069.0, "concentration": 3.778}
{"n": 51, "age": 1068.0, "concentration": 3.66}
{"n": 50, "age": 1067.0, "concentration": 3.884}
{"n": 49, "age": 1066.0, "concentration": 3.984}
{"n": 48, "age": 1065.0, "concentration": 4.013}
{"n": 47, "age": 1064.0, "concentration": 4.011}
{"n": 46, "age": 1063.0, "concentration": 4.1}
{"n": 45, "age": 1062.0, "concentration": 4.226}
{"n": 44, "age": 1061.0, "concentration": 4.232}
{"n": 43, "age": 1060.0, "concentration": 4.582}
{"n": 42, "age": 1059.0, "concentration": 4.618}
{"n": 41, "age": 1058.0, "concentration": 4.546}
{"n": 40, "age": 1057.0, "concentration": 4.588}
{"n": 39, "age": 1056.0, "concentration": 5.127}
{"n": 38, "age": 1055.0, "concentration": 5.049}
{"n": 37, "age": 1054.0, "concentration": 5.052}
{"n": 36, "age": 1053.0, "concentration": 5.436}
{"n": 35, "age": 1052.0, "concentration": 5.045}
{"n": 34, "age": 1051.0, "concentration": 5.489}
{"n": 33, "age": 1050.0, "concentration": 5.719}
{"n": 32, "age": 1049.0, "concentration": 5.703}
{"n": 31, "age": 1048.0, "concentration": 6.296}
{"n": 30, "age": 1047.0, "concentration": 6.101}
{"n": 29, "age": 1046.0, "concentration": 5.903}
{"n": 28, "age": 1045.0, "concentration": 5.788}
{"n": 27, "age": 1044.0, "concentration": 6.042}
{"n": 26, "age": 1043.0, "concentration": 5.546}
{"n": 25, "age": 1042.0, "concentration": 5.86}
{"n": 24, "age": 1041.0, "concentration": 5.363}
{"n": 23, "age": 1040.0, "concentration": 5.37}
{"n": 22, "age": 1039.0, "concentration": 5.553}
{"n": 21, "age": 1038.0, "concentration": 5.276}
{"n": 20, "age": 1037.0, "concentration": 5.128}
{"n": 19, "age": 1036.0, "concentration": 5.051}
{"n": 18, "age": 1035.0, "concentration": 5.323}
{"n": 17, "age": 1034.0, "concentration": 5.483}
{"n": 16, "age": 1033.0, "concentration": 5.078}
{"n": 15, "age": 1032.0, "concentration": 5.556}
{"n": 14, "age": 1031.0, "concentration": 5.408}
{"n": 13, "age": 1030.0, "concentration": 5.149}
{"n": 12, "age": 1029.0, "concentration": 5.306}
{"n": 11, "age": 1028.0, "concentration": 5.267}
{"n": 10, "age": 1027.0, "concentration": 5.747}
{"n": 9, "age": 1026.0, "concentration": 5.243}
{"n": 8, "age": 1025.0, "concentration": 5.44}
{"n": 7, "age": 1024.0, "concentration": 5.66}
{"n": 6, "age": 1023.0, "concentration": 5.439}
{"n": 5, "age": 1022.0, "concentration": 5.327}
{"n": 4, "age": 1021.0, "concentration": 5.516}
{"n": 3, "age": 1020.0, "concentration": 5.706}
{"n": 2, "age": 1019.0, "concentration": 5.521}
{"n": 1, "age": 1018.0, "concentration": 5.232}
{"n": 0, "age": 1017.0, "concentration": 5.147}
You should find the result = 4.0 yr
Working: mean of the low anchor 5.41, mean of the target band 4.03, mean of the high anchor 4.5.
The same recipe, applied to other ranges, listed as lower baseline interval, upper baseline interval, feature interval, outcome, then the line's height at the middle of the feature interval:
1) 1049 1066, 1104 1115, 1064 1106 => 2.8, 4.62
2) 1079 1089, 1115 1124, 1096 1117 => 0.9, 4.66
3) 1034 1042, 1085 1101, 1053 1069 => 2.0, 5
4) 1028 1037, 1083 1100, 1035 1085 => 1.9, 4.93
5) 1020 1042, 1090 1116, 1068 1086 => 2.2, 4.79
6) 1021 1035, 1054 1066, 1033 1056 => -2.8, 4.92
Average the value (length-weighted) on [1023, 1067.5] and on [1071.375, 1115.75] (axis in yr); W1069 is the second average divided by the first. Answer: 0.9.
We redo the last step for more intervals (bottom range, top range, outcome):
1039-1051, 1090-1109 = 0.76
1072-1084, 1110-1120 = 1.08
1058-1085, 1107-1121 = 1.10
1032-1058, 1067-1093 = 0.79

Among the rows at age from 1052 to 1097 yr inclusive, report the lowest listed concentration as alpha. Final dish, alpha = 3.577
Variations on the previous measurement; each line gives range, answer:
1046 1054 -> 5.045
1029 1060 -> 4.546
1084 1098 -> 4.209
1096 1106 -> 4.244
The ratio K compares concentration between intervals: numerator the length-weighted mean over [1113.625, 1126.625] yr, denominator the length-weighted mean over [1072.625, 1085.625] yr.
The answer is 1.07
